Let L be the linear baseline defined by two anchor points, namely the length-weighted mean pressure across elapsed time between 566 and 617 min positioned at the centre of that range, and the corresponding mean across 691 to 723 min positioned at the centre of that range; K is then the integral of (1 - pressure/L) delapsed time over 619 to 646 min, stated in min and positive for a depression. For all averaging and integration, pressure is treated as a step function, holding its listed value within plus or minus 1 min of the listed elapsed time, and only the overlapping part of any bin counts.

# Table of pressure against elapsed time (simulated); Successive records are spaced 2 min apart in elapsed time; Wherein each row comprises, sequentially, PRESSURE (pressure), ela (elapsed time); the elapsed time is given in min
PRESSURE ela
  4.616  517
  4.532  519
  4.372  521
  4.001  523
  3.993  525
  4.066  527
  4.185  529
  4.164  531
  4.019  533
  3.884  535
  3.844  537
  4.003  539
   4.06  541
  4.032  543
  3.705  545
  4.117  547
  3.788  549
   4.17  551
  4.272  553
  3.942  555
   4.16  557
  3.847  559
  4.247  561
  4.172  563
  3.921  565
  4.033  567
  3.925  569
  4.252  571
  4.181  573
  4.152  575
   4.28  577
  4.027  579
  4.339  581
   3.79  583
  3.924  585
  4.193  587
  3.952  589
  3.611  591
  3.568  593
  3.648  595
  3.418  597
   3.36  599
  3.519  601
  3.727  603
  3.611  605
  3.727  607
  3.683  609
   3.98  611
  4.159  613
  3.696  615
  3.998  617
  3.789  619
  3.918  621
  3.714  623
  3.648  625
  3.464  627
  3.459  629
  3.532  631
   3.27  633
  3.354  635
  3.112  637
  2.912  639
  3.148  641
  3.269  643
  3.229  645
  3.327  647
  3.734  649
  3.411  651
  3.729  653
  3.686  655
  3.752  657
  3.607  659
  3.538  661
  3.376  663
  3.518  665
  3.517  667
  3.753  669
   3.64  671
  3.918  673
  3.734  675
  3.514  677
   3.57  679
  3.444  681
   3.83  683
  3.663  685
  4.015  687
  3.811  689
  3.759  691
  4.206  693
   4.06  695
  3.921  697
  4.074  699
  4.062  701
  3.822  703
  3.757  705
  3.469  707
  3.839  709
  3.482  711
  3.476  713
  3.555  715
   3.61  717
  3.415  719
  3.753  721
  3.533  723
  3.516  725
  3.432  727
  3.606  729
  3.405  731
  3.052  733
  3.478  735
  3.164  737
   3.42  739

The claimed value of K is 3.04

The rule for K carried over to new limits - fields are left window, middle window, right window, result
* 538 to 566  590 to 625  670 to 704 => 2.1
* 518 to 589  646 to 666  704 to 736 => 0.9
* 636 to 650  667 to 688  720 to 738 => -2.4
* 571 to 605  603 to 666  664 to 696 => 4.0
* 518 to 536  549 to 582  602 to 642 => -1.6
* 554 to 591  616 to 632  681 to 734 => 0.9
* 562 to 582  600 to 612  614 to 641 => 0.1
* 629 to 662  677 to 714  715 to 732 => -3.1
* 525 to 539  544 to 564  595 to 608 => -0.8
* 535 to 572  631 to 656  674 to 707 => 3.4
